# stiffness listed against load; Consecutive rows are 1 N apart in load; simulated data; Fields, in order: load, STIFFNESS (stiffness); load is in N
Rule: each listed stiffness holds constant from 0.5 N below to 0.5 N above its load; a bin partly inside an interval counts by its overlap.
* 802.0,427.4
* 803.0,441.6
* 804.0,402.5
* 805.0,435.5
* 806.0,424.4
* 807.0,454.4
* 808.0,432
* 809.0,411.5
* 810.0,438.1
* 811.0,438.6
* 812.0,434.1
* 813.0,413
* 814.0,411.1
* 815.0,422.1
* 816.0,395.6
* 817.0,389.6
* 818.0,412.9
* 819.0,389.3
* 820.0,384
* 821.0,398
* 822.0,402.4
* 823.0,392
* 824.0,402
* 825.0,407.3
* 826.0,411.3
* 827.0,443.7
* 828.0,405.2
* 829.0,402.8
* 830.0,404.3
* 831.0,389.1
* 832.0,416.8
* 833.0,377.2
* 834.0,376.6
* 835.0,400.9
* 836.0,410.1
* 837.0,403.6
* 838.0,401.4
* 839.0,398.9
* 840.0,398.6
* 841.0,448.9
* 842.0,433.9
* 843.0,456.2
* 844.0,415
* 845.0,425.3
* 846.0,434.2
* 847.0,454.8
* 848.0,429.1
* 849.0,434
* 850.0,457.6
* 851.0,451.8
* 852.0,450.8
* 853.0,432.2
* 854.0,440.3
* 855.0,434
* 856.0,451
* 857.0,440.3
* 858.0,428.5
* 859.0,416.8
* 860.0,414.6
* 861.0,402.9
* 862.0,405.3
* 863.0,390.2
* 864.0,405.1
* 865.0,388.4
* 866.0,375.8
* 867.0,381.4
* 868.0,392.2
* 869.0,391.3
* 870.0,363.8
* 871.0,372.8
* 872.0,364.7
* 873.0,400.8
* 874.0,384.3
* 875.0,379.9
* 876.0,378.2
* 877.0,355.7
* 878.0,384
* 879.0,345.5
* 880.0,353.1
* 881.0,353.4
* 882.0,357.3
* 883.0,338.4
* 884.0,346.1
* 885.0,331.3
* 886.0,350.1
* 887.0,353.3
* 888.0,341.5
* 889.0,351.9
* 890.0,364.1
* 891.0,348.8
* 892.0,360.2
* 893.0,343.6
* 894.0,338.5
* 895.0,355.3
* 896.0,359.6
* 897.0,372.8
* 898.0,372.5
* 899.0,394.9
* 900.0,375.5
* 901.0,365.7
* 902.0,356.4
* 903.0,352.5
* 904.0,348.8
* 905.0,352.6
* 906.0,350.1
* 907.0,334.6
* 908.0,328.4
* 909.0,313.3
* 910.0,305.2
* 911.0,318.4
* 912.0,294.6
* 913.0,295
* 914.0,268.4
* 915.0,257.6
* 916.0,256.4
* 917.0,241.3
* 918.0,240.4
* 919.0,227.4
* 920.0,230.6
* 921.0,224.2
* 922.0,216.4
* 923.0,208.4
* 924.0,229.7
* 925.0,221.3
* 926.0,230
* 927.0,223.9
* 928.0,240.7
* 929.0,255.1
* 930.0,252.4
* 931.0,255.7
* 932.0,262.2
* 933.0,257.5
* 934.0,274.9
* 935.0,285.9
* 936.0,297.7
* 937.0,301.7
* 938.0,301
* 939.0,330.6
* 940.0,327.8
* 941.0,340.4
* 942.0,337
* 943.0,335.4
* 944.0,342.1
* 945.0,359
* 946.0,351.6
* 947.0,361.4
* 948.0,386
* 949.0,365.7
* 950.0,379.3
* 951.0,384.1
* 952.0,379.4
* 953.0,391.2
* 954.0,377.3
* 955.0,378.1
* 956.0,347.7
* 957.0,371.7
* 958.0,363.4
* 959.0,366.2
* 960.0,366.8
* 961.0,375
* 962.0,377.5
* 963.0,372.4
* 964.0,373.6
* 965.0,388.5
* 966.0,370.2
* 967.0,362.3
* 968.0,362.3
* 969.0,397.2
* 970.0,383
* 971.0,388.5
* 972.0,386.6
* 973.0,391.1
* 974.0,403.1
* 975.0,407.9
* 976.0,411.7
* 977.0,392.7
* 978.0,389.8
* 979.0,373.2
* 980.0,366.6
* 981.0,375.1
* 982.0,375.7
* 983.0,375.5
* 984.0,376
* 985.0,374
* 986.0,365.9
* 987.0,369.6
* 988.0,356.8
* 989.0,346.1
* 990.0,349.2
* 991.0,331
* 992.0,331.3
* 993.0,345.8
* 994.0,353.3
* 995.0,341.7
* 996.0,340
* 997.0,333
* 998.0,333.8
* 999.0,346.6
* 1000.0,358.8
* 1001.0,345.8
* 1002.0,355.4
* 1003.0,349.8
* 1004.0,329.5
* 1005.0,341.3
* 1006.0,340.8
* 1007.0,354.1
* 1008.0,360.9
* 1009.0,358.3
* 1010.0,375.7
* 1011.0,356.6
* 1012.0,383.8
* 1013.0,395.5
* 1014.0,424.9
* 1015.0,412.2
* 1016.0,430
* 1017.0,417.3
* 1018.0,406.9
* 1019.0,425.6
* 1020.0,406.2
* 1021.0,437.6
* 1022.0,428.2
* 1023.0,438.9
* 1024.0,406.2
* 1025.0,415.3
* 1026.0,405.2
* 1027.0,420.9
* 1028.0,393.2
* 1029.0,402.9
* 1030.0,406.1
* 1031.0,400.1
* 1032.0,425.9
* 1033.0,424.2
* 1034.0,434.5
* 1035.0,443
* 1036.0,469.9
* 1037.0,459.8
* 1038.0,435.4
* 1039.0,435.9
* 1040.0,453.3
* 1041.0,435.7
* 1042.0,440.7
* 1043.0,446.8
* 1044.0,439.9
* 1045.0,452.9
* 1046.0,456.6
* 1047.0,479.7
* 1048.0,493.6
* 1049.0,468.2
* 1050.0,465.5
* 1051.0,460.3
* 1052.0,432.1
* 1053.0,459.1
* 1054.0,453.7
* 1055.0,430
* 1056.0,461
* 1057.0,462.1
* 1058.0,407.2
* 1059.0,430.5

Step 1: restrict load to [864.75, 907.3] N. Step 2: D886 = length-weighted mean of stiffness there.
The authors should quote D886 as 362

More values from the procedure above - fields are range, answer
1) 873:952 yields 320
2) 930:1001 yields 355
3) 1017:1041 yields 425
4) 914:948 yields 277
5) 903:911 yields 334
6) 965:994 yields 373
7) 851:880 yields 399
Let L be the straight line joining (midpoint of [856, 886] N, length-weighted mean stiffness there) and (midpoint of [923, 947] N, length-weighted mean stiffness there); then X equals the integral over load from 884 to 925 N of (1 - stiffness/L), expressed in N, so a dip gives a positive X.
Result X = 2.3 N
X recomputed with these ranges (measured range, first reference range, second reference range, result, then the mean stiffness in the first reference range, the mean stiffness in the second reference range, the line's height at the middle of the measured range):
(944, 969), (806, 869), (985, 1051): 2.0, 415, 399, 404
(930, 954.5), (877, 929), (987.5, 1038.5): 0.7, 314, 386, 340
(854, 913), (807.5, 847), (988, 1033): 5.0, 412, 379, 402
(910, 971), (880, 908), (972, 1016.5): 7.7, 354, 367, 360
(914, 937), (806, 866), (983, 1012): 8.1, 417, 352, 381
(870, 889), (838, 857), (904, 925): -0.1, 435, 275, 359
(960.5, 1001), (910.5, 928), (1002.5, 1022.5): -3.8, 246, 387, 339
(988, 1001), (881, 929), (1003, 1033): 1.2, 310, 396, 378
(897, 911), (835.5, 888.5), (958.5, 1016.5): 1.4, 399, 369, 389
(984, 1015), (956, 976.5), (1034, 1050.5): 4.2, 380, 454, 413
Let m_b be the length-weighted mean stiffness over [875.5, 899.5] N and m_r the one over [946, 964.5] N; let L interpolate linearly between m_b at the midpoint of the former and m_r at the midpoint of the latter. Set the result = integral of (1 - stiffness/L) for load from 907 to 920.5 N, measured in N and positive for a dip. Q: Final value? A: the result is 3.2 N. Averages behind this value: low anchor 356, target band 277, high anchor 373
